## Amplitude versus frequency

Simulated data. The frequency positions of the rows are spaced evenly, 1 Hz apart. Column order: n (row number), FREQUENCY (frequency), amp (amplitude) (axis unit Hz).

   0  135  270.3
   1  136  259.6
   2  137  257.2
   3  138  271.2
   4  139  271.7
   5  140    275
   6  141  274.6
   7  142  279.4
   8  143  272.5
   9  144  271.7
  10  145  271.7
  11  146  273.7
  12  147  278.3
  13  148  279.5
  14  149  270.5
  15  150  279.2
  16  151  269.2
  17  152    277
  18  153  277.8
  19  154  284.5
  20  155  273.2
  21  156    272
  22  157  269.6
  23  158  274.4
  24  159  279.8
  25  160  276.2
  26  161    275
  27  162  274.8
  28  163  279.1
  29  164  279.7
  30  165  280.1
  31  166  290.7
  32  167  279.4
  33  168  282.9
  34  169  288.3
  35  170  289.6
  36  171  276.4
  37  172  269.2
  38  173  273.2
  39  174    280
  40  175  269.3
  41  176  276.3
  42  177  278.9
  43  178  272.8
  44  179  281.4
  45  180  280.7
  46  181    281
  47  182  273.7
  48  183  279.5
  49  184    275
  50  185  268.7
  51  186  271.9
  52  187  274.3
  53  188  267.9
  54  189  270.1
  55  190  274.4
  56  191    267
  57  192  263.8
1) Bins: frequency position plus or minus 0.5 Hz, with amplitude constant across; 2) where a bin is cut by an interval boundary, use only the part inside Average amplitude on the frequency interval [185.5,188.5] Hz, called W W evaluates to 271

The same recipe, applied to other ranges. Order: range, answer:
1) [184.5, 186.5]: 270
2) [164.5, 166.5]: 285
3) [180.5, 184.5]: 277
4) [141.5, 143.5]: 276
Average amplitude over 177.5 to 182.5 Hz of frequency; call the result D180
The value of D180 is 278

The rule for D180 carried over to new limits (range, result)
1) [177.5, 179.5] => 277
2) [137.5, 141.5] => 273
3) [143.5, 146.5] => 272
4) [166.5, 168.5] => 281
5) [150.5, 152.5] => 273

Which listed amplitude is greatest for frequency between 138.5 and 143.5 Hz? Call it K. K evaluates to 279.4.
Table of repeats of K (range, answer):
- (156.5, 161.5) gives 279.8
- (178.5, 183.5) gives 281.4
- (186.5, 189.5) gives 274.3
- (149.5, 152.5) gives 279.2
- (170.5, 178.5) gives 280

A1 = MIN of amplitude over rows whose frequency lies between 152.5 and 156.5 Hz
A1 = 272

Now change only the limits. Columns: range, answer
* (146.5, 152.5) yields 269.2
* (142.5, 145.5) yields 271.7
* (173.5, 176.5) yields 269.3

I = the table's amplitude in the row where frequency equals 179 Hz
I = 281.4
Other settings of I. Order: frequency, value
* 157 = 269.6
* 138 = 271.2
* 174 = 280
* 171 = 276.4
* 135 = 270.3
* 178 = 272.8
